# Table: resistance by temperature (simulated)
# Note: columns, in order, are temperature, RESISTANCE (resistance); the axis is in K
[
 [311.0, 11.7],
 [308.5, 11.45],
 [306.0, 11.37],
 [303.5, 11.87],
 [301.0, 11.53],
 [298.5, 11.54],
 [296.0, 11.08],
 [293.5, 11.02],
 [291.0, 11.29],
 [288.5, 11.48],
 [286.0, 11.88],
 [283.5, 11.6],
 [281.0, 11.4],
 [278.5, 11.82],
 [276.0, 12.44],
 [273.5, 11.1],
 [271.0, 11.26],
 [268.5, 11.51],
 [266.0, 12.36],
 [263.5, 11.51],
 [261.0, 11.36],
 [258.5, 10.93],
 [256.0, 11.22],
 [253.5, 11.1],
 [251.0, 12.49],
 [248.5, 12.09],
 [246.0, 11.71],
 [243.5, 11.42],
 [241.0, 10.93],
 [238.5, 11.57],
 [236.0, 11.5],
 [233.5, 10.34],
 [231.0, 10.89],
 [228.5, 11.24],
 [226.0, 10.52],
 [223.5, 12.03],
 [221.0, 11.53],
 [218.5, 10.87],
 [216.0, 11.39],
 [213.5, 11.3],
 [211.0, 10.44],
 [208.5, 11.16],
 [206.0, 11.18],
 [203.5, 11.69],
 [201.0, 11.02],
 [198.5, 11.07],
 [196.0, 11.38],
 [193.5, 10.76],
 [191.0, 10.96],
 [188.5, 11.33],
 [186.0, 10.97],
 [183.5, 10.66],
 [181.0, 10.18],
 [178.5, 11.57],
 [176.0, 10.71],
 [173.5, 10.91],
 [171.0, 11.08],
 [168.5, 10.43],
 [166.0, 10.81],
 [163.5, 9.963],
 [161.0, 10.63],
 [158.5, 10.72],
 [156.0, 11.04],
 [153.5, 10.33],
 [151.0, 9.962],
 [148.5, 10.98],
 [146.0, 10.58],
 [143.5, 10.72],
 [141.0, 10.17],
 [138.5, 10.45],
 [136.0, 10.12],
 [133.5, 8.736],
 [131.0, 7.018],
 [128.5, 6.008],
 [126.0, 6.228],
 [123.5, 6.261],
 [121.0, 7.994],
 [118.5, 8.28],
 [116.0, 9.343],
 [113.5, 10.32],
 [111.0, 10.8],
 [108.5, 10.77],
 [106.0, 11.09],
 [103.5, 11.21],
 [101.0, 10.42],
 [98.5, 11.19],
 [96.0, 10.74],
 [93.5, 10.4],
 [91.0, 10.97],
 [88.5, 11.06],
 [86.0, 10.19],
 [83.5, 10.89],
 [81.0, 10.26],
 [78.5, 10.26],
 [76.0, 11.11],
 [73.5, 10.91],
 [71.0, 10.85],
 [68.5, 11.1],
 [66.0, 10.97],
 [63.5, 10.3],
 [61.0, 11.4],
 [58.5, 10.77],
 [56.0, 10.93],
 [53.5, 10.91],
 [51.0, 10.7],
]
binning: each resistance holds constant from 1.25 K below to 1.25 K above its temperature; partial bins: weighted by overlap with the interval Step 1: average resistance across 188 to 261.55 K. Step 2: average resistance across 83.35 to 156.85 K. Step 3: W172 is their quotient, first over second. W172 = 1.1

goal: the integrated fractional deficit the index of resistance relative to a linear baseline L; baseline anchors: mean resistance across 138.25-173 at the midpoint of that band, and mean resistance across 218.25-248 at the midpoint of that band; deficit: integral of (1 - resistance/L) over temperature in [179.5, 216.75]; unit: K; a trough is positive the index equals -0.3 K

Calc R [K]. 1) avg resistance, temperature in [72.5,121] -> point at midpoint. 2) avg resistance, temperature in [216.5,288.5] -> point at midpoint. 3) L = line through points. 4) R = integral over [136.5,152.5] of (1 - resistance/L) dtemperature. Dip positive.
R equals 0.5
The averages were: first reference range 10.5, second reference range 11.5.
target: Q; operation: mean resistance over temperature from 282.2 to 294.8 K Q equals 11.5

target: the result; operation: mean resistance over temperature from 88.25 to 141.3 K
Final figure 9.49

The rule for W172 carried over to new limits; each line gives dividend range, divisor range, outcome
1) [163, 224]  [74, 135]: 1.14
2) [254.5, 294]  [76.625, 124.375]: 1.13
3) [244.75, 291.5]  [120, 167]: 1.23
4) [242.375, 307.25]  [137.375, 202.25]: 1.08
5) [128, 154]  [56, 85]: 0.89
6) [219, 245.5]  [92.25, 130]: 1.19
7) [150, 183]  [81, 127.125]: 1.07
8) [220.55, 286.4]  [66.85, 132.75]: 1.17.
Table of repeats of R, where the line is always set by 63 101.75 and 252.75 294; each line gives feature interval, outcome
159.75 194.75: 1.1 K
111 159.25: 7.5 K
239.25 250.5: -0.2 K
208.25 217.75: 0.2 K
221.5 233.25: 0.2 K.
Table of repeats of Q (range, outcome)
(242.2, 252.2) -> 11.9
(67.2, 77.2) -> 11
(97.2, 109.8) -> 10.9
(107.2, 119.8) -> 9.9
